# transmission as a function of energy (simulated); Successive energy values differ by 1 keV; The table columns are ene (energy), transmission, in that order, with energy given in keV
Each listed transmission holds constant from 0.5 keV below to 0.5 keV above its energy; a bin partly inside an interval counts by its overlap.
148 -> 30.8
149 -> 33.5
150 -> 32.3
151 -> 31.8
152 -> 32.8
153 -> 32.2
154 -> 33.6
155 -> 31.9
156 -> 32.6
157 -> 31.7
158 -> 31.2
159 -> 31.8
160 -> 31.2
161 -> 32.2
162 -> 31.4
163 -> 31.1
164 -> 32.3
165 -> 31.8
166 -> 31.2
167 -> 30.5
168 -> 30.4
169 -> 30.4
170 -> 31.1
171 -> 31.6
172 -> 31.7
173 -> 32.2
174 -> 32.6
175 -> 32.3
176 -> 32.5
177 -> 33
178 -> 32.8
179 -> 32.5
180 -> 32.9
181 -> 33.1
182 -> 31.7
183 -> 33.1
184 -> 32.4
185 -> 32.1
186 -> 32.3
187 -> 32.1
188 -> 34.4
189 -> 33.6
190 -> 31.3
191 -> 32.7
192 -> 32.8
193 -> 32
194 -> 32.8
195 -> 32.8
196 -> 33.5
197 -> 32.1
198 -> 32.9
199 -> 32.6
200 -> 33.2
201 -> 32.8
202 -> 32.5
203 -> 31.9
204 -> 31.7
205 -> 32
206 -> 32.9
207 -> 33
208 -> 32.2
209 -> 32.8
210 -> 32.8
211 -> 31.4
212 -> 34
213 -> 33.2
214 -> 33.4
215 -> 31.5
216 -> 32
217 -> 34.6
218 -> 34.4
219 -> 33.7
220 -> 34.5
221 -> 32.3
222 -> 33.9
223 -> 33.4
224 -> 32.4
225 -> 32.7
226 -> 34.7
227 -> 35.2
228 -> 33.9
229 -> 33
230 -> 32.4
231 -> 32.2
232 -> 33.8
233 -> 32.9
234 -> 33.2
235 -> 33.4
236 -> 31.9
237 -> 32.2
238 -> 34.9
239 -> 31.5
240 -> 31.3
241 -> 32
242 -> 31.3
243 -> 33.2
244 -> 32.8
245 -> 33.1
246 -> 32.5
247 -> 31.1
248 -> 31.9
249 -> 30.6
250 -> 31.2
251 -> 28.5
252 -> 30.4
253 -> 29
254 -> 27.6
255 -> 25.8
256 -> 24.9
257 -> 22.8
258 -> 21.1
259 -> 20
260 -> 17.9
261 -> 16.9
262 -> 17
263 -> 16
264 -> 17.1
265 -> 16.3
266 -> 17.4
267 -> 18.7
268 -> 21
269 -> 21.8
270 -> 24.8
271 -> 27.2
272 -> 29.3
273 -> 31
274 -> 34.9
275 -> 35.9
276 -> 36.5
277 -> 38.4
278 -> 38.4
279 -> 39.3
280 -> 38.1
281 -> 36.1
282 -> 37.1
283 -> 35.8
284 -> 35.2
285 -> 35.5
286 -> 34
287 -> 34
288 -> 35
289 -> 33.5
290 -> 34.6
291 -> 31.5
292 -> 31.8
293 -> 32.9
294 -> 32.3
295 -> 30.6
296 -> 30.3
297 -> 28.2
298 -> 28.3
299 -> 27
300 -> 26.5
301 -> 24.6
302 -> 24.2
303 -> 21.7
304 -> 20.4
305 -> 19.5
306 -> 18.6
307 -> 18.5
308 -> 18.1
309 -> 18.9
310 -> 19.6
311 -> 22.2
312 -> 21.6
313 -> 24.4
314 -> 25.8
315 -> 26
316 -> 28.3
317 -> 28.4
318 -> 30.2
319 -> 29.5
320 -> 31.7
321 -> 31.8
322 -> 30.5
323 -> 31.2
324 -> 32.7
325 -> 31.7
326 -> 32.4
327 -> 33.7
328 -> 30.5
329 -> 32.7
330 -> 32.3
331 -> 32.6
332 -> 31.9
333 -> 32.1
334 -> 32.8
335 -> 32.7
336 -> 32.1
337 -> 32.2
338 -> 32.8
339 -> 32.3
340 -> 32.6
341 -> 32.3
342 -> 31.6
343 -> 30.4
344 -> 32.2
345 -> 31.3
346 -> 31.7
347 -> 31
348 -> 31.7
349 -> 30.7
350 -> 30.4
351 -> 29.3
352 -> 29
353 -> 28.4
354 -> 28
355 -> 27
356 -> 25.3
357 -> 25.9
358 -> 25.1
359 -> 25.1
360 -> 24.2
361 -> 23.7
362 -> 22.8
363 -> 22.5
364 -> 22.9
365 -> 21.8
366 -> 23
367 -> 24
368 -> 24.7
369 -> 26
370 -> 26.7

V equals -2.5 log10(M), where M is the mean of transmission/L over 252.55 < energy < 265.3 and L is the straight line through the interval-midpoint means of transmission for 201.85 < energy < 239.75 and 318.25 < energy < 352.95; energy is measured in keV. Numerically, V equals 0.48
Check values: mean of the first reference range 33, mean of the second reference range 31.6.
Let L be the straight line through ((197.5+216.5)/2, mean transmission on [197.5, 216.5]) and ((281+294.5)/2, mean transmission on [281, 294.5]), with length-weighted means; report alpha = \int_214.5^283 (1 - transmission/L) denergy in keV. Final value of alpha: 6.9 keV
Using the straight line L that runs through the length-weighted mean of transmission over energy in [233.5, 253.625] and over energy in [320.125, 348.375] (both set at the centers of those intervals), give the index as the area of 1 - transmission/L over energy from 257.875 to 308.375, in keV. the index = 6.6 keV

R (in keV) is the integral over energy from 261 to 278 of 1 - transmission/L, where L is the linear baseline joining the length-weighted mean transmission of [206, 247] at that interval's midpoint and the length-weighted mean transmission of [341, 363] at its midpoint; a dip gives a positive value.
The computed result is 3.23 keV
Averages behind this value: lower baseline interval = 33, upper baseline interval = 28.3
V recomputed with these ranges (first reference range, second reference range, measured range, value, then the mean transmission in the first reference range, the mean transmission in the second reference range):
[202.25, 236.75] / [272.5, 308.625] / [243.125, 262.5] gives 0.20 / 33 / 30.7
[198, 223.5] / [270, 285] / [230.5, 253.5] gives 0.06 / 32.9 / 34.9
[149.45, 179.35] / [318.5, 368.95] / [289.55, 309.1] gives 0.15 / 31.9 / 29.4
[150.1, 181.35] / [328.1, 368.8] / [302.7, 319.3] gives 0.27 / 31.9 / 28.9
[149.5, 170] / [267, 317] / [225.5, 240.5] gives -0.10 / 31.7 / 28.9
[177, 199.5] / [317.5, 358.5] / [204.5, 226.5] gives -0.02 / 32.7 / 30.9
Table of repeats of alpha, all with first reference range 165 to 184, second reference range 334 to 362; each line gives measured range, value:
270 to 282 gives -1.62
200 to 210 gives -0.29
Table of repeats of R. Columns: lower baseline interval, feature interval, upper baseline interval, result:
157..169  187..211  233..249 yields -0.6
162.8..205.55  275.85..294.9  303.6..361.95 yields -3.5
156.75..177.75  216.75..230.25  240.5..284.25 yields -1.8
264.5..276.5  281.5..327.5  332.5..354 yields 0.1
